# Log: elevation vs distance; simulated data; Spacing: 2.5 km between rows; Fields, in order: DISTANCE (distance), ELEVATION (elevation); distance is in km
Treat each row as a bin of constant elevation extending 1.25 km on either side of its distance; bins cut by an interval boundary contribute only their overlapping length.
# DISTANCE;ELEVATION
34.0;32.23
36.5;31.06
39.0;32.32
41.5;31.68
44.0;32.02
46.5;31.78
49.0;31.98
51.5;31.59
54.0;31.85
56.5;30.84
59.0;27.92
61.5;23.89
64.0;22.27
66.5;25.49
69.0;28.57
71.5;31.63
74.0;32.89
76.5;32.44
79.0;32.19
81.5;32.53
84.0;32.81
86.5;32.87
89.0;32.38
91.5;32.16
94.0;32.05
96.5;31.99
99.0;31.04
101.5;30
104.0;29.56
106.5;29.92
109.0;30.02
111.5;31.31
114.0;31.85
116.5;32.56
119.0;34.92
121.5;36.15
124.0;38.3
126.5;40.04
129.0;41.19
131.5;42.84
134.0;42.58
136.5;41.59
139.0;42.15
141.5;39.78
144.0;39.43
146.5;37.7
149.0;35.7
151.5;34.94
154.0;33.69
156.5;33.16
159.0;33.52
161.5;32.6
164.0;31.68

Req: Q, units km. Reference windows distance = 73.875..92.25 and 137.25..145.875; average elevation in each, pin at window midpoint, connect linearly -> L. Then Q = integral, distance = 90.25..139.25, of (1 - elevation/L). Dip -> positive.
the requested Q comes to 2.5 km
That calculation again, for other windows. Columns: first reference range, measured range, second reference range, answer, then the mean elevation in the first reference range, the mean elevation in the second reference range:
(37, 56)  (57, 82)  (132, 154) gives 3.5 km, 31.8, 39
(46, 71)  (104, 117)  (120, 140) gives 2.2 km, 28.6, 40.5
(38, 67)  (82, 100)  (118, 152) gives 1.0 km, 29.5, 39.2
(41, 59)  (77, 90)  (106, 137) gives 0.5 km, 31.4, 36.4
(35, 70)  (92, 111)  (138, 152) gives 1.9 km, 29.5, 38.4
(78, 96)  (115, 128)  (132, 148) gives 0.5 km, 32.4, 40.6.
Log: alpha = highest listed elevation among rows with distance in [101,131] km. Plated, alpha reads 41.19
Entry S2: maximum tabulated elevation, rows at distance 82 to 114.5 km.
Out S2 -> 32.87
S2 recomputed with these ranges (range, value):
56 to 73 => 31.63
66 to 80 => 32.89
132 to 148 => 42.58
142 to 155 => 39.43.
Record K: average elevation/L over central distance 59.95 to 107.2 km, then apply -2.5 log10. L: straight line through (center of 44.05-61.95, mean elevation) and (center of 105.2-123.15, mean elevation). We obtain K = 0.04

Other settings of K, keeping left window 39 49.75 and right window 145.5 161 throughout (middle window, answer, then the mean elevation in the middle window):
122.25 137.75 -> -0.20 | 40.9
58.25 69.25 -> 0.27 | 25.3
